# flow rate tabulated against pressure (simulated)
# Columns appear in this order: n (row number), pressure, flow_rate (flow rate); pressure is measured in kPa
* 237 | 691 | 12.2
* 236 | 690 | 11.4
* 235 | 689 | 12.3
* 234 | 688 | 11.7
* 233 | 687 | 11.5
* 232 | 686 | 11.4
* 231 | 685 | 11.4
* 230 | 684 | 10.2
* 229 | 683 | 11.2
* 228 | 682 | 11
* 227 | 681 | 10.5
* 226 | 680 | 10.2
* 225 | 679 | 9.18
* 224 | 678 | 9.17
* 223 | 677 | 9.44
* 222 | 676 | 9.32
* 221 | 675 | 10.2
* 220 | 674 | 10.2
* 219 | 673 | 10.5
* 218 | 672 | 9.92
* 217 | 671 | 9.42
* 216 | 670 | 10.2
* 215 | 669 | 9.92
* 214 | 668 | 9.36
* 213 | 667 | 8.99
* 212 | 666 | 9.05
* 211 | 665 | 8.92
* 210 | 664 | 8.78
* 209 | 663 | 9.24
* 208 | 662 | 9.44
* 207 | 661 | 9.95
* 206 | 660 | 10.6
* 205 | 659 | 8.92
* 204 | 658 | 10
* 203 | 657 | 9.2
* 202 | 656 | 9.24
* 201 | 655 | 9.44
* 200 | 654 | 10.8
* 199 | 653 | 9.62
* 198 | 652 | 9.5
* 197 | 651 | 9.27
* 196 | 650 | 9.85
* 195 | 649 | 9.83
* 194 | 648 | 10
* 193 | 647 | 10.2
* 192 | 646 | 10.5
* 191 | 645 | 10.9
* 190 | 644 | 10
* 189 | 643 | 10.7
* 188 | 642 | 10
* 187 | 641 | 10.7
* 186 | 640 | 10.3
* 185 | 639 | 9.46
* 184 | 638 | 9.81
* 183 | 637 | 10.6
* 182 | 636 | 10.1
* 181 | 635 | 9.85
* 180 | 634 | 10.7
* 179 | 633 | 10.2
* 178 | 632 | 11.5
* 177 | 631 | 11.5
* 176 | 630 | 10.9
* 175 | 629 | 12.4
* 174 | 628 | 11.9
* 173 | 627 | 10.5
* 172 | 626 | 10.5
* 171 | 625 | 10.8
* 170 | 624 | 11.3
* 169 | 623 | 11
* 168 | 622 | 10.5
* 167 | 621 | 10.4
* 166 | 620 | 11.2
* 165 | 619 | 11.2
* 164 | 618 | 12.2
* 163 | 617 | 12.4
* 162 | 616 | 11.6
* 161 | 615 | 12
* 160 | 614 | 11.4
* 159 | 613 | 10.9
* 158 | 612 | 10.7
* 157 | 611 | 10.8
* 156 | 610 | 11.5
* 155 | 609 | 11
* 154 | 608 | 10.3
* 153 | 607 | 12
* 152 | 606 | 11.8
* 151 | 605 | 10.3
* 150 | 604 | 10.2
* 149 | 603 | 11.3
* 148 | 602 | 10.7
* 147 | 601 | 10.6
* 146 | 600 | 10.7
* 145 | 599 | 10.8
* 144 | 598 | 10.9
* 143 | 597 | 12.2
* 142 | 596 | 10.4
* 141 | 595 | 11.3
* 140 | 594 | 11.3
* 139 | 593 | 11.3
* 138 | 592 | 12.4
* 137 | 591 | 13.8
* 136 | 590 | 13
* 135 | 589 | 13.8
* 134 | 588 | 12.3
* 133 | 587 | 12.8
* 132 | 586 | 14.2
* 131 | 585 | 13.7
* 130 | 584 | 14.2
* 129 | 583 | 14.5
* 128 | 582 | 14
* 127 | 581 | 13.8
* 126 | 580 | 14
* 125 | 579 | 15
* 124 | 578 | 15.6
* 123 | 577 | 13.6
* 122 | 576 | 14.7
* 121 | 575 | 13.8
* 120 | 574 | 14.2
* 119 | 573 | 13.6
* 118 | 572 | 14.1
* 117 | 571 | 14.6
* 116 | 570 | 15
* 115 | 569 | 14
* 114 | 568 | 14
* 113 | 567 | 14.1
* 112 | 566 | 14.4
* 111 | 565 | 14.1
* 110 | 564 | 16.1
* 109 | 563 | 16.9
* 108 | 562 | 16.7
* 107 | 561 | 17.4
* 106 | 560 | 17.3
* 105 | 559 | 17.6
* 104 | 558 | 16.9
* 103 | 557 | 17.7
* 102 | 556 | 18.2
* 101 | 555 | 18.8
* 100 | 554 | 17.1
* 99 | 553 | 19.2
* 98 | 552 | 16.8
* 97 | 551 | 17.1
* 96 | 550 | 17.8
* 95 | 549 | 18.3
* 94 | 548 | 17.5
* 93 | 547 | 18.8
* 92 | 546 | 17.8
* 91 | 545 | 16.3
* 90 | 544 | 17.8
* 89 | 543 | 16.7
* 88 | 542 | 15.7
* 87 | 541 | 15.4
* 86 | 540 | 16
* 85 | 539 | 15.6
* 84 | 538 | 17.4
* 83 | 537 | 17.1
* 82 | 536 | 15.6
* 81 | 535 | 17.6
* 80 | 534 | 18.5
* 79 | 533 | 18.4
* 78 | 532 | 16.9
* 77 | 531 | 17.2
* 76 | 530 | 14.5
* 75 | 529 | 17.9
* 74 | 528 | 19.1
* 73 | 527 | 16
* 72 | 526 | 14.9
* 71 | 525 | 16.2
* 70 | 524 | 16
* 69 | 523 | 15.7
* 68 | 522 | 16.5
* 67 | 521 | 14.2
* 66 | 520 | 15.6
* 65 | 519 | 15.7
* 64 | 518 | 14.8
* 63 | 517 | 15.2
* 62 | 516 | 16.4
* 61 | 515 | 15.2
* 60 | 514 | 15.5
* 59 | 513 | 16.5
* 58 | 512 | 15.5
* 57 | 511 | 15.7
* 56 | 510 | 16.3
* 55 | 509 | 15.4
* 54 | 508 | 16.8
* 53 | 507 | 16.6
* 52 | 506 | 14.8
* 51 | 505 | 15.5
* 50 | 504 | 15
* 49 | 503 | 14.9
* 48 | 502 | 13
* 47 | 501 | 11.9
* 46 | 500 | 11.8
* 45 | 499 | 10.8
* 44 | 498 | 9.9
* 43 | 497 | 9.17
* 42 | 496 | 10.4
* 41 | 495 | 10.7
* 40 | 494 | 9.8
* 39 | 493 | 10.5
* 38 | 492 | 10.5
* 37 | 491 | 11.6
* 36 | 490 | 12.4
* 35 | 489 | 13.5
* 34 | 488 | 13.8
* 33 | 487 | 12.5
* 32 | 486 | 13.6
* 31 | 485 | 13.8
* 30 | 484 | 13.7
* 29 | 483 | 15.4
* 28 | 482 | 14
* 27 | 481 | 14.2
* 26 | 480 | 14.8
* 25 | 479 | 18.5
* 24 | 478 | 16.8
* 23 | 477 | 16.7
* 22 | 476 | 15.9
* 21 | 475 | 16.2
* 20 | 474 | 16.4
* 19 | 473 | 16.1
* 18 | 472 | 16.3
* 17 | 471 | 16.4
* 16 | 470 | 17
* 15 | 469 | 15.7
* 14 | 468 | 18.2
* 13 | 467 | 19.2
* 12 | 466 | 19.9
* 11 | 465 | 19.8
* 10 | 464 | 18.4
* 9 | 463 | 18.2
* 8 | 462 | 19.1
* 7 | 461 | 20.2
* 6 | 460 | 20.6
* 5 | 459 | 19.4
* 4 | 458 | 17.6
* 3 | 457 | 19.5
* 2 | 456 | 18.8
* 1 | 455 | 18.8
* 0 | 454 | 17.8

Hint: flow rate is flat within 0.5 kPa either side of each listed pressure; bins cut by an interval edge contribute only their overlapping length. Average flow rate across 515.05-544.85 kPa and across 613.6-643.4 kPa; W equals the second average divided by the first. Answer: 0.67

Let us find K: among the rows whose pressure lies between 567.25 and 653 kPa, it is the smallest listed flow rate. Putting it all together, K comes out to 9.27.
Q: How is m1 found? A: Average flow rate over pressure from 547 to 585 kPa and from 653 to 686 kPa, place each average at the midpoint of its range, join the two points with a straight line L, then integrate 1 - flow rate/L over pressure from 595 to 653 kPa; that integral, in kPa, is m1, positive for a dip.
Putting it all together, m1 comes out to 7.6 kPa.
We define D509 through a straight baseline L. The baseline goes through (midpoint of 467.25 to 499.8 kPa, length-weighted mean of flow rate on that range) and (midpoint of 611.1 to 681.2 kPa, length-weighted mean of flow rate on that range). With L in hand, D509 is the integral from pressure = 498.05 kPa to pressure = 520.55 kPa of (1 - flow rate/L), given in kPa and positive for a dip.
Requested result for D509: -2.54 kPa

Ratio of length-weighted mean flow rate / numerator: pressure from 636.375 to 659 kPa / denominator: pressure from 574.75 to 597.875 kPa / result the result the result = 0.8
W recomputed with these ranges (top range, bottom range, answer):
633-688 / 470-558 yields 0.65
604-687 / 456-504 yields 0.69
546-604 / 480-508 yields 1.13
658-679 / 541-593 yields 0.62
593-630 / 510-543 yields 0.69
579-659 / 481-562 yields 0.73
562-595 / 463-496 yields 0.93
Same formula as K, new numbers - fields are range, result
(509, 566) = 14.1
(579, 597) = 10.4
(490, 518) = 9.17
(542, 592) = 12.3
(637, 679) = 8.78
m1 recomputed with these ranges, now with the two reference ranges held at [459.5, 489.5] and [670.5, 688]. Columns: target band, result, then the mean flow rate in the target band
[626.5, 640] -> 1.16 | 10.7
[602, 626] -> 2.23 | 11.1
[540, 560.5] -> -4.62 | 17.4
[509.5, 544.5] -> -3.21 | 16.3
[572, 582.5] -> -0.65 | 14.2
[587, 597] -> 0.58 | 12.2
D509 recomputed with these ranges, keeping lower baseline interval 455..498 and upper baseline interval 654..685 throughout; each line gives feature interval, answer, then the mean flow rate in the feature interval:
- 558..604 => -4.4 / 13.7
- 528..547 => -4.4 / 16.9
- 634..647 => 0.5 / 10.3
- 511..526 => -1.4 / 15.6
